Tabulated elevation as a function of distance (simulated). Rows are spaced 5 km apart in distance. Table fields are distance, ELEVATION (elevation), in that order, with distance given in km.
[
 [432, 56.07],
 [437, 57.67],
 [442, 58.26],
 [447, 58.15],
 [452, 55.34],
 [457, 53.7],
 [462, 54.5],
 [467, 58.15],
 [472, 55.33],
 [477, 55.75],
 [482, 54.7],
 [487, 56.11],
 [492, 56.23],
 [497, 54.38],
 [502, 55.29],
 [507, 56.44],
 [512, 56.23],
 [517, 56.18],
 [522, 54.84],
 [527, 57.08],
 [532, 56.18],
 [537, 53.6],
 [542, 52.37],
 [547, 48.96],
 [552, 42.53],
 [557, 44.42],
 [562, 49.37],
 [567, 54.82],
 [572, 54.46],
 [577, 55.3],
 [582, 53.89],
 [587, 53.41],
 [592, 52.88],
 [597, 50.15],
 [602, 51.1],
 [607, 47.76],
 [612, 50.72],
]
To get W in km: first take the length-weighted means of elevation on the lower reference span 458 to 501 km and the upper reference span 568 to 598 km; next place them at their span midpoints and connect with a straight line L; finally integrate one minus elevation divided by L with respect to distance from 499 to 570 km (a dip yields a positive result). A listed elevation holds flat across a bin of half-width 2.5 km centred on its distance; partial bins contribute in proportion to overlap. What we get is 2.3 km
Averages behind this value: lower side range 55.6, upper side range 53.6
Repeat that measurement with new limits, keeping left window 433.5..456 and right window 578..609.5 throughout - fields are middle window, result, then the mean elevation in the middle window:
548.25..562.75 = 2.1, 45.3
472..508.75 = -0.1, 55.5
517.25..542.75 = -0.5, 55.1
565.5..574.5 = -0.4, 54.6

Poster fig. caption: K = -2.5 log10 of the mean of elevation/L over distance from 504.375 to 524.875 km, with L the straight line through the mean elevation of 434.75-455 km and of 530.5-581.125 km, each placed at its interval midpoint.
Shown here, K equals -0.05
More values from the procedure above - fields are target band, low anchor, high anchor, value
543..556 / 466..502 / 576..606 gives 0.16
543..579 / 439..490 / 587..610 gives 0.05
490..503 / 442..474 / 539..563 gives -0.06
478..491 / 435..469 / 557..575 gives -0.01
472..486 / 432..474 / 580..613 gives 0.00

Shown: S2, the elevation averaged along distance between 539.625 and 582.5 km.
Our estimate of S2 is 50.5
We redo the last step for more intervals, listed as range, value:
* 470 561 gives 53.6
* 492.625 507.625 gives 55.3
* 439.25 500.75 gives 55.9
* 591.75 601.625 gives 51.1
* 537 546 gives 52.1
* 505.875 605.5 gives 52.6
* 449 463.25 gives 54.6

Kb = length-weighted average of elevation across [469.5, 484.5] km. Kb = 55.3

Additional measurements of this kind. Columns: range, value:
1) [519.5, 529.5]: 56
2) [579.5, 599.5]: 52.6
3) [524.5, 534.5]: 56.6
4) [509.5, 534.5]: 56.1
